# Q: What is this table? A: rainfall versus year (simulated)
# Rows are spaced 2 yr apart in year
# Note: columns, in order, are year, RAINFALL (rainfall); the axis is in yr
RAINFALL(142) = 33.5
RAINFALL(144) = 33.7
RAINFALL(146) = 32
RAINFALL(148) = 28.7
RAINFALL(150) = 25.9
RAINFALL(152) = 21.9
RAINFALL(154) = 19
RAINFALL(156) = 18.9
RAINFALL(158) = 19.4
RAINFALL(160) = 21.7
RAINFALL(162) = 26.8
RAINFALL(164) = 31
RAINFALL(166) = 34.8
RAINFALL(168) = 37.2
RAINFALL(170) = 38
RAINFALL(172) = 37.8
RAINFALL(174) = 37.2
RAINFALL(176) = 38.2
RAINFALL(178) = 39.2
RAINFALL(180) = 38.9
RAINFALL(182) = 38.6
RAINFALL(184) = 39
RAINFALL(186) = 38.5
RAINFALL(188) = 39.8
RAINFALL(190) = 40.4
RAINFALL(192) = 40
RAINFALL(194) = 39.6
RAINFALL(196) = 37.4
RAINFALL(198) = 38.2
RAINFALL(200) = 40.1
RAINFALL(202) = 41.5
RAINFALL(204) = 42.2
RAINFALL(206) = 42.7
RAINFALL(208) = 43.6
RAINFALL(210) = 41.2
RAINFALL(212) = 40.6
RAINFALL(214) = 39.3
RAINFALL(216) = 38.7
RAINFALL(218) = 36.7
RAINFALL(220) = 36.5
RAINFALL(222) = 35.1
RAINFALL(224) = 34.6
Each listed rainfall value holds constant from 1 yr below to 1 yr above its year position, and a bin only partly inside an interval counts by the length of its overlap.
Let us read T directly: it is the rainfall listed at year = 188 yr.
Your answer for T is 39.8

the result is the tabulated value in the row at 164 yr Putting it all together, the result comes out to 31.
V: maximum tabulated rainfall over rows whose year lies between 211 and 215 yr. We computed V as 40.6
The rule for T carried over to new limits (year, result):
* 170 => 38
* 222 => 35.1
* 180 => 38.9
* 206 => 42.7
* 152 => 21.9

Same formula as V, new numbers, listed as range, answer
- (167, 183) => 39.2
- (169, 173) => 38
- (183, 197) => 40.4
